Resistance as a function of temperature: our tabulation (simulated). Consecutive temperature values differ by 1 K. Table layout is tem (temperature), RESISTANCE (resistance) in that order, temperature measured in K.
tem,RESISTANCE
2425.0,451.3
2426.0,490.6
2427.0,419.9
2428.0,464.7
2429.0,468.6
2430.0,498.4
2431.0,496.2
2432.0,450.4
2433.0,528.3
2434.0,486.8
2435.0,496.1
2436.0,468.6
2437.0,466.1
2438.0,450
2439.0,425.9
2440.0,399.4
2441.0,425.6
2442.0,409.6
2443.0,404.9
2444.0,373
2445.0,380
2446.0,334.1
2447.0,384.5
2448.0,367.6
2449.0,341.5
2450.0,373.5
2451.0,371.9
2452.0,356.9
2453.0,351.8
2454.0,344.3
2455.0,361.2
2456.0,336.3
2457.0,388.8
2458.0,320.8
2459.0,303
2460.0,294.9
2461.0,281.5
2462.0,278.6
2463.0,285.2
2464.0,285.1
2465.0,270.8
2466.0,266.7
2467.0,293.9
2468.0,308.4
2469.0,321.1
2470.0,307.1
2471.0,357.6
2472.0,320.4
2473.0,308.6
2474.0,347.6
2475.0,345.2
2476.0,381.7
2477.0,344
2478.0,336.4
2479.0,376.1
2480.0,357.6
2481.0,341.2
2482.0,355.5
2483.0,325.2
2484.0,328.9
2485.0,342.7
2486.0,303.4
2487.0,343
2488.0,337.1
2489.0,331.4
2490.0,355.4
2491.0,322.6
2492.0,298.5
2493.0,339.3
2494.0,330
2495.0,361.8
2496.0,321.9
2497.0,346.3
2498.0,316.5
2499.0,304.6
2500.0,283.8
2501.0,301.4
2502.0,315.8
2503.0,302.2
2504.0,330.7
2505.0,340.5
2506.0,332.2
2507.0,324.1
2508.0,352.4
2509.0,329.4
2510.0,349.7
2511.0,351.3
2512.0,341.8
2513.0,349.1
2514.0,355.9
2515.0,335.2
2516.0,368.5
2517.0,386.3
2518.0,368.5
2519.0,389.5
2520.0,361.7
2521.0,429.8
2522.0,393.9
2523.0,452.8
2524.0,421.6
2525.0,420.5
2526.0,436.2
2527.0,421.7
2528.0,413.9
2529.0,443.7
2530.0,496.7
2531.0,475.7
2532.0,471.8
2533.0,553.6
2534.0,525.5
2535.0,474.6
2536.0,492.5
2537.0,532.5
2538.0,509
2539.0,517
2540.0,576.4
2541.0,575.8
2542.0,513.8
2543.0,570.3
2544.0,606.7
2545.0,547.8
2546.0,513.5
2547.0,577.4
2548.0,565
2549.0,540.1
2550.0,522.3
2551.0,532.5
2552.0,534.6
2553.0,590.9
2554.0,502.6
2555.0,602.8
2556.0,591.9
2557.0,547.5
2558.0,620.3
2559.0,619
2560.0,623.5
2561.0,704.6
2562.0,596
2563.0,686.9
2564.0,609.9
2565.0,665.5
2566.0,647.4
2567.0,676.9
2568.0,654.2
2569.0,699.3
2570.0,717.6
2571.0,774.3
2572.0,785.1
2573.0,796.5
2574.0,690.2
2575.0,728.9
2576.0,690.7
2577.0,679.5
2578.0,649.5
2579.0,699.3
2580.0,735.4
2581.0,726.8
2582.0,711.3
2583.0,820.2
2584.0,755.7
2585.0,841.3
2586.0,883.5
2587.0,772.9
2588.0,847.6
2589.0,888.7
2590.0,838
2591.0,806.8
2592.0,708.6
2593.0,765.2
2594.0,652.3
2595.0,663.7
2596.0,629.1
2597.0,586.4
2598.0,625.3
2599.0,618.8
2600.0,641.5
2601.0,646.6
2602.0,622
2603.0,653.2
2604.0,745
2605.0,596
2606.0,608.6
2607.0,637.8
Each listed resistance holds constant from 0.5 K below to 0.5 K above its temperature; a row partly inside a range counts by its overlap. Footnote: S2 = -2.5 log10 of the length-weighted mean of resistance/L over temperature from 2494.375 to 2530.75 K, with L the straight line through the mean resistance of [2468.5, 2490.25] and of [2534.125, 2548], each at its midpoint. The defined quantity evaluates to 0.22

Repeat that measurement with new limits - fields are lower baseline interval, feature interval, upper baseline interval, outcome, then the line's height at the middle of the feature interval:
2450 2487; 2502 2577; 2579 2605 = 0.10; 556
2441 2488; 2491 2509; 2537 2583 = 0.35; 446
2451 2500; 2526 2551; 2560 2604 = 0.08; 554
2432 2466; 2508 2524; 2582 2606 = 0.39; 533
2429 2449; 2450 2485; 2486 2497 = 0.15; 379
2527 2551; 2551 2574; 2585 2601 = -0.06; 611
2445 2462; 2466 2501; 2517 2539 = 0.17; 387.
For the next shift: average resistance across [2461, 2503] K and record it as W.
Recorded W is 324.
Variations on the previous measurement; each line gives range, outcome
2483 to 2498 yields 332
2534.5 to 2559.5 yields 551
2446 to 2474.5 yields 326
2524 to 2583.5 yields 595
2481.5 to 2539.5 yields 380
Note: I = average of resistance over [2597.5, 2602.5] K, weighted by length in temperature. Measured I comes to 631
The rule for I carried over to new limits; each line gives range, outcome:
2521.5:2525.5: 422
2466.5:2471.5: 318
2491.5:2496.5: 330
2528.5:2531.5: 472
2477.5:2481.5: 353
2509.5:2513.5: 348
